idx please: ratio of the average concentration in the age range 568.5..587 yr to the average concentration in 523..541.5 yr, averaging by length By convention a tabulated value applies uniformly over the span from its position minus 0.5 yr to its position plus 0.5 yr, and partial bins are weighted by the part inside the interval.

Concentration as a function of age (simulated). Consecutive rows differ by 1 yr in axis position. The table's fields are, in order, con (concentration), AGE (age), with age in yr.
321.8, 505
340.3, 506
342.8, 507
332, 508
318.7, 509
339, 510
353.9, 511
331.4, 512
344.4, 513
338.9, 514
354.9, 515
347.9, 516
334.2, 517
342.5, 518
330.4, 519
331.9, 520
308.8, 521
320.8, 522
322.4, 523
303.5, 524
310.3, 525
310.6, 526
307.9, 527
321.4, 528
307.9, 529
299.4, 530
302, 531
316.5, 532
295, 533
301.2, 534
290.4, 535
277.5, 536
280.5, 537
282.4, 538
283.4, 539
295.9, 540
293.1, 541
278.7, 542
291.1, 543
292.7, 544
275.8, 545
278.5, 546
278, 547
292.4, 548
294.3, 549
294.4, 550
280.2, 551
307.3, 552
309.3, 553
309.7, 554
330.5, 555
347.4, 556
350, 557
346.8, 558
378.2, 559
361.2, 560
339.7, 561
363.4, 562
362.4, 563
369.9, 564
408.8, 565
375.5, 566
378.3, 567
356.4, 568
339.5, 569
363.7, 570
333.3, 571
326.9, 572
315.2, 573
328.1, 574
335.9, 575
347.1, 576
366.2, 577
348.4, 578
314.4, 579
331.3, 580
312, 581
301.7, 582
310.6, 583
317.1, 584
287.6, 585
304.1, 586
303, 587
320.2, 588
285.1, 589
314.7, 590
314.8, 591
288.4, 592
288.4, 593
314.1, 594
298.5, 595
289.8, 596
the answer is 1.09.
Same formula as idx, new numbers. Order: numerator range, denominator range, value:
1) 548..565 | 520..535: 1.08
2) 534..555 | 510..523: 0.86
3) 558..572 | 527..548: 1.24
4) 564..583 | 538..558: 1.14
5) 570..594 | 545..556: 1.06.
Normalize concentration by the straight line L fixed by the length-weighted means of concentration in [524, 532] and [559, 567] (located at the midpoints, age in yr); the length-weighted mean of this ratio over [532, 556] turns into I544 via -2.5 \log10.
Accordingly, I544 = 0.15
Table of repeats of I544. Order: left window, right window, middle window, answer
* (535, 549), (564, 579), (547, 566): -0.06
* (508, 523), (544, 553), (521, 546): 0.04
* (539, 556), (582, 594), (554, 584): -0.15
